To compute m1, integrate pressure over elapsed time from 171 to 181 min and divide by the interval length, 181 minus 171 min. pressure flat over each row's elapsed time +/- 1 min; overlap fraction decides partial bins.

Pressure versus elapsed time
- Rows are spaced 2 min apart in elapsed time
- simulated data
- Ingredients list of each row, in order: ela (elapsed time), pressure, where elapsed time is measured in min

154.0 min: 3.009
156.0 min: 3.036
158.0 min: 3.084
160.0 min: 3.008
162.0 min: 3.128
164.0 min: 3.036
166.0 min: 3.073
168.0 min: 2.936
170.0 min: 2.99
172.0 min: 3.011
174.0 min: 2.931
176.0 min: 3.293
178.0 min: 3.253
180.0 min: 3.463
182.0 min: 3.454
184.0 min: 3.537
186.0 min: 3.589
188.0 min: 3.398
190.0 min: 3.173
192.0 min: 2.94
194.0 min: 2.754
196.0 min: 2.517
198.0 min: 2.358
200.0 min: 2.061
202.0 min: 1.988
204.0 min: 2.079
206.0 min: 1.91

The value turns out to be 3.19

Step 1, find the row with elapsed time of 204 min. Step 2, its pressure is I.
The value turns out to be 2.079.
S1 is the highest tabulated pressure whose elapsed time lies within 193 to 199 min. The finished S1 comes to 2.754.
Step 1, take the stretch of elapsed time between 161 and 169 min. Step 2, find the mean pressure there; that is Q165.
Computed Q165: 3.04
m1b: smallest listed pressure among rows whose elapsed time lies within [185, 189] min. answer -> 3.398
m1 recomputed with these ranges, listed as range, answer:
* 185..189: 3.49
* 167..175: 2.97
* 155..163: 3.06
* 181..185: 3.5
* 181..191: 3.43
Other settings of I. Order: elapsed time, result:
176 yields 3.293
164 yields 3.036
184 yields 3.537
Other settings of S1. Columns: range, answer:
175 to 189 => 3.589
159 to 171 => 3.128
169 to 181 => 3.463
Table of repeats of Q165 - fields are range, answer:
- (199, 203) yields 2.02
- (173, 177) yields 3.11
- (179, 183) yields 3.46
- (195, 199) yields 2.44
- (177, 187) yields 3.46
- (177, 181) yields 3.36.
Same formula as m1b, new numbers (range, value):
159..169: 2.936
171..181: 2.931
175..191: 3.173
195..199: 2.358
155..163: 3.008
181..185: 3.454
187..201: 2.061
